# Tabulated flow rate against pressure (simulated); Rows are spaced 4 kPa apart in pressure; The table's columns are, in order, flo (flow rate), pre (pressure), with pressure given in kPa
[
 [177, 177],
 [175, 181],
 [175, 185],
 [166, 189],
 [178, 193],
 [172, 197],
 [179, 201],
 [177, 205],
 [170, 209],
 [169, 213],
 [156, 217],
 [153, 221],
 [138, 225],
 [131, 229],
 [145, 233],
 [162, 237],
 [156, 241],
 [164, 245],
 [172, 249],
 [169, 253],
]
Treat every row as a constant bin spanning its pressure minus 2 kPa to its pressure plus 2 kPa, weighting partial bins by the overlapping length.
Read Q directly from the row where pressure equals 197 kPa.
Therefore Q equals 172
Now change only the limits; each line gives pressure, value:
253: 169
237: 162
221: 153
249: 172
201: 179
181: 175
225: 138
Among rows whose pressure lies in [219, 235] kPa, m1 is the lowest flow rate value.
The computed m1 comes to 131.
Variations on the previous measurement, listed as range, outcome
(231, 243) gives 145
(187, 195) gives 166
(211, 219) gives 156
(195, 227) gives 138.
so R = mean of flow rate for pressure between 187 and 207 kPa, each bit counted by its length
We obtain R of 174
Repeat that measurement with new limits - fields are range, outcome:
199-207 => 178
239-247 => 160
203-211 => 174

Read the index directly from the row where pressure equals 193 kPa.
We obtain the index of 178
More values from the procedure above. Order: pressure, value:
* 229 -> 131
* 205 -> 177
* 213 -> 169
